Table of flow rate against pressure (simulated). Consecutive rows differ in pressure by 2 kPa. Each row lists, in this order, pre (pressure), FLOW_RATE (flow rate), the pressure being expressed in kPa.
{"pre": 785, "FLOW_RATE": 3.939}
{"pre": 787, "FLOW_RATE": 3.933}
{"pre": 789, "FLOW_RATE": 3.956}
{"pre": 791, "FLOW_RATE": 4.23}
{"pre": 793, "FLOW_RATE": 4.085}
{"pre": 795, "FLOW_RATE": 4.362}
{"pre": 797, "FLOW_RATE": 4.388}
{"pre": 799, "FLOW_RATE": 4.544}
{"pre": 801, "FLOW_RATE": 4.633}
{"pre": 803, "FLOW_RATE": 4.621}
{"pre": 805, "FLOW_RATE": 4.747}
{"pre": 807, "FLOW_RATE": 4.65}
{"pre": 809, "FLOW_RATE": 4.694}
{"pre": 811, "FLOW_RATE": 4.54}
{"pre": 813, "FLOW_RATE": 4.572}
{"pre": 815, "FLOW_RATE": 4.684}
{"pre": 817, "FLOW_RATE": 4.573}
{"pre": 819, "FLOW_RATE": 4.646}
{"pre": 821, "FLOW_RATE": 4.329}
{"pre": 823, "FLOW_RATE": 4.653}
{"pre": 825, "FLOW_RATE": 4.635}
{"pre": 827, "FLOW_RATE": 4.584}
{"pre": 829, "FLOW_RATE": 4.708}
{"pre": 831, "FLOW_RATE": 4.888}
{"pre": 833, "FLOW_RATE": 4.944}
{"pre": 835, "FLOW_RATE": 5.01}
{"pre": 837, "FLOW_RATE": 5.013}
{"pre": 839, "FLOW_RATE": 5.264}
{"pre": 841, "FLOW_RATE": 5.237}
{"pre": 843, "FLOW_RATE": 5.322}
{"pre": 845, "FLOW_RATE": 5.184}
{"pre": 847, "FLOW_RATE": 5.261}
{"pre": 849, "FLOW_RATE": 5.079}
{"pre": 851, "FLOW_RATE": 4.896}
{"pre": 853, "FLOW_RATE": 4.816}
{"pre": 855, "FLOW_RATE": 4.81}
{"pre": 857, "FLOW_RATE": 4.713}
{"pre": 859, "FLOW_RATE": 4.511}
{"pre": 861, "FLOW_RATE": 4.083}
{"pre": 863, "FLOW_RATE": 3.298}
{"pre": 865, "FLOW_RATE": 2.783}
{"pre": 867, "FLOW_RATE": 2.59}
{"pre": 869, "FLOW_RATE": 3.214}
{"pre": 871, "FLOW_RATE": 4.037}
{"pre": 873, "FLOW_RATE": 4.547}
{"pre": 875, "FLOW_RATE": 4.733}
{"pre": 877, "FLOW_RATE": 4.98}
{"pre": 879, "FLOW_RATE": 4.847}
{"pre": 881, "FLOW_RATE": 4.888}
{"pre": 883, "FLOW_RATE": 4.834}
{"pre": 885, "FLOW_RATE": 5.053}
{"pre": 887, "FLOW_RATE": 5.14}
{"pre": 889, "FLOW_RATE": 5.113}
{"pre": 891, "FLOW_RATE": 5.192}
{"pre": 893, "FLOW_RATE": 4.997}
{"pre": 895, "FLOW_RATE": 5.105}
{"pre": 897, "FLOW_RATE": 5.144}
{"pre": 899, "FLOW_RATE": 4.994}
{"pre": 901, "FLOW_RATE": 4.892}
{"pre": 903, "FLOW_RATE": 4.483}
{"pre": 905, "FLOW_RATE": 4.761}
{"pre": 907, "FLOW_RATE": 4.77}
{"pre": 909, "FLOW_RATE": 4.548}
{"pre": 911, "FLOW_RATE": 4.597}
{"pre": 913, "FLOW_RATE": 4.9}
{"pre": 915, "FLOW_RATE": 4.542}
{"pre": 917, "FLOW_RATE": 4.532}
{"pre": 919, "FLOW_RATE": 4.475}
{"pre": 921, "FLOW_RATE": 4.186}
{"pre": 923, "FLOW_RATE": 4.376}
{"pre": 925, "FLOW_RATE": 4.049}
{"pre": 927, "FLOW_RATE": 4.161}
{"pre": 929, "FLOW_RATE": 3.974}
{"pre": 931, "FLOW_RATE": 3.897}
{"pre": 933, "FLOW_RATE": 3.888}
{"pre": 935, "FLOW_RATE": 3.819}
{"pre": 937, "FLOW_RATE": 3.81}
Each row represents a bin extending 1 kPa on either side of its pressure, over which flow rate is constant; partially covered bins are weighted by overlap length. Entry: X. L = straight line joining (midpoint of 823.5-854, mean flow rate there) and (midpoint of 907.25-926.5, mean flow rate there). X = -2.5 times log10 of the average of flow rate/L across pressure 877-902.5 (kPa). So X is -0.080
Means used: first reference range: 4.98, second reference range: 4.47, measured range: 5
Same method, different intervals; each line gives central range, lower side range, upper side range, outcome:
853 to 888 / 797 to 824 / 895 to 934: 0.06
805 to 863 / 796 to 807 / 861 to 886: -0.09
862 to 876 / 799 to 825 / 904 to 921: 0.27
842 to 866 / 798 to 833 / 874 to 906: 0.05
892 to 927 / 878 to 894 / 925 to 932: -0.05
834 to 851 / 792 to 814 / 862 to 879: -0.24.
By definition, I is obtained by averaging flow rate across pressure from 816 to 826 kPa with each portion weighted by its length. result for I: 4.57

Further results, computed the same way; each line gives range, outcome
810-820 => 4.6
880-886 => 4.92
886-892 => 5.15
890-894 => 5.09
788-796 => 4.16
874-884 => 4.86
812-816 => 4.63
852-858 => 4.78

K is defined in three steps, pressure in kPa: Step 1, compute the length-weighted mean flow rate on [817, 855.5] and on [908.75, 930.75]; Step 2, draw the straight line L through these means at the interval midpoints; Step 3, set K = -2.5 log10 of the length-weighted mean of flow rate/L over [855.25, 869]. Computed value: 0.27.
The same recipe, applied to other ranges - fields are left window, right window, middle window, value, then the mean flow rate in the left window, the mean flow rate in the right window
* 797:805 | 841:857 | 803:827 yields 0.03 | 4.59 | 5.04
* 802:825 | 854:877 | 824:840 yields -0.12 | 4.61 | 3.98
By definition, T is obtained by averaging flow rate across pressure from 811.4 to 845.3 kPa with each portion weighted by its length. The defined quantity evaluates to 4.83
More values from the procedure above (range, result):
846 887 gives 4.42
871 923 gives 4.79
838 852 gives 5.18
